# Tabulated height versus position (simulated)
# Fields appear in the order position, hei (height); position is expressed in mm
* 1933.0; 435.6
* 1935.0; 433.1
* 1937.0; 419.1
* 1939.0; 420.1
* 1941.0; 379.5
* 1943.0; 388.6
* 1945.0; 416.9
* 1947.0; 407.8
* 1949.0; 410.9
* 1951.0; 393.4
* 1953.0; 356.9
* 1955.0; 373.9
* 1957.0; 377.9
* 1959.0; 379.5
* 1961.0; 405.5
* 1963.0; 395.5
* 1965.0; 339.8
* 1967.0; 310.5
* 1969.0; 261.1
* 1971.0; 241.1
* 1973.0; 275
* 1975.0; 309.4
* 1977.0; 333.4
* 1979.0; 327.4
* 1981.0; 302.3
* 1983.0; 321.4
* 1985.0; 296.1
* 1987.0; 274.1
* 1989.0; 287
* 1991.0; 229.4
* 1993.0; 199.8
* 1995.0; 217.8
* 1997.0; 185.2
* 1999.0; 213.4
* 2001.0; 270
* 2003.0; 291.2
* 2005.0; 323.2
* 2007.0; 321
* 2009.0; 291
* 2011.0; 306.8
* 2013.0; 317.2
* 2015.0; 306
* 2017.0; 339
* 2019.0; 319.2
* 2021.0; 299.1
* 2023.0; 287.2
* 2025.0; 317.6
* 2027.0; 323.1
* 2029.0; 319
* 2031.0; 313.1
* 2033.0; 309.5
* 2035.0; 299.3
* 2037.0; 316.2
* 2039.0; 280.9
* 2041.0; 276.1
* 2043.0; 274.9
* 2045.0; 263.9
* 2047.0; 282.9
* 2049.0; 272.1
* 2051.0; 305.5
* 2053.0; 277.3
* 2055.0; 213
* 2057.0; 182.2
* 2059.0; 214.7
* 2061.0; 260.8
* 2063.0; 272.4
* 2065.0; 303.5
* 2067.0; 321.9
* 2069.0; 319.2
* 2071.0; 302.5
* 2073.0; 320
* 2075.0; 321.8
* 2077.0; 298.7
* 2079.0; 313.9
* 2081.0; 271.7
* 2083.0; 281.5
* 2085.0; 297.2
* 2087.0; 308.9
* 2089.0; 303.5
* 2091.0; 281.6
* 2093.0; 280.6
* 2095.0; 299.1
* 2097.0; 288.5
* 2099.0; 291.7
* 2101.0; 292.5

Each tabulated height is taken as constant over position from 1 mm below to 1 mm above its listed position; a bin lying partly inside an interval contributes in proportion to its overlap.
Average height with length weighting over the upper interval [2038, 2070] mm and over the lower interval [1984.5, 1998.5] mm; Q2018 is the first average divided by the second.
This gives 1.13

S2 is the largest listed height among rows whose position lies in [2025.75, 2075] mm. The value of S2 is 323.1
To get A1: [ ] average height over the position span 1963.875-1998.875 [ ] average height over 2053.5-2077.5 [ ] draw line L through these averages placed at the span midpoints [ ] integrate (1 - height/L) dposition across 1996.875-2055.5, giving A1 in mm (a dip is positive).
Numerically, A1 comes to -3.42 mm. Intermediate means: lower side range 276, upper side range 277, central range 293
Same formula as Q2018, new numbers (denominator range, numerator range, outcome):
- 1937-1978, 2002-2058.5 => 0.81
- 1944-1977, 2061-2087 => 0.85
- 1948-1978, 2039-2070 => 0.78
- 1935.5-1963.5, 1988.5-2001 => 0.56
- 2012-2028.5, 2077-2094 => 0.93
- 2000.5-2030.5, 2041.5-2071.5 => 0.87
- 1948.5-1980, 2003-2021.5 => 0.91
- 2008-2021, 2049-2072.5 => 0.87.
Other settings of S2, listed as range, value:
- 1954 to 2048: 405.5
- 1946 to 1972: 410.9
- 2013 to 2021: 339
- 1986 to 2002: 287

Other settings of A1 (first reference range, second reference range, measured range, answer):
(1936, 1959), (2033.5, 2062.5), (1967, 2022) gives 8.04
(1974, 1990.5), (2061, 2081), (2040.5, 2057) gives 2.11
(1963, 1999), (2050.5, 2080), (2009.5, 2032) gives -2.65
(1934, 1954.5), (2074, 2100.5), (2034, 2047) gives 1.78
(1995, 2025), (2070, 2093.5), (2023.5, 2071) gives 1.65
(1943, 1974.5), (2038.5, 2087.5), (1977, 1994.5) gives 2.93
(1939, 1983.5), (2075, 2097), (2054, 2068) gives 2.44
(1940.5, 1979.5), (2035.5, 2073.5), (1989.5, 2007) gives 4.08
